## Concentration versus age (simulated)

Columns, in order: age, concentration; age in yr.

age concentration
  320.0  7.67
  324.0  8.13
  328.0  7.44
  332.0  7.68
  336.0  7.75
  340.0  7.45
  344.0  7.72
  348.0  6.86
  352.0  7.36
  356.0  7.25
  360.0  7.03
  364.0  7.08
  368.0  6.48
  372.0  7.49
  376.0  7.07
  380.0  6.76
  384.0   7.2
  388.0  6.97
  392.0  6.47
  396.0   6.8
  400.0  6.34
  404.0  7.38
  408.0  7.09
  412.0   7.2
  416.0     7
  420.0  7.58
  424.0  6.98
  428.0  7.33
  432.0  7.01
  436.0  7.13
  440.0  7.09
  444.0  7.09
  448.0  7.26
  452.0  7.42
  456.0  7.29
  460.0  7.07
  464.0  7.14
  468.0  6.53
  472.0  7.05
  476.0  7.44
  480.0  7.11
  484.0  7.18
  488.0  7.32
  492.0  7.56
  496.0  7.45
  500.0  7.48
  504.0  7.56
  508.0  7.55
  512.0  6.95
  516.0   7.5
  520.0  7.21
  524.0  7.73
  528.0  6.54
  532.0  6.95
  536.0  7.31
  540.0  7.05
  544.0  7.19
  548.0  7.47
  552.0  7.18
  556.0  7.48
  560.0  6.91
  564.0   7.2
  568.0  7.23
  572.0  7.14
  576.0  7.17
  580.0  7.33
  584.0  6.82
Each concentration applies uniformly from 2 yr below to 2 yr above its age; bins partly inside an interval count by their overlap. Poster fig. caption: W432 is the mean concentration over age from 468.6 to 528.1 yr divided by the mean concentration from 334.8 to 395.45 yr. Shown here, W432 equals 1.03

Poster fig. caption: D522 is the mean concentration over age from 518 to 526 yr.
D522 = 7.47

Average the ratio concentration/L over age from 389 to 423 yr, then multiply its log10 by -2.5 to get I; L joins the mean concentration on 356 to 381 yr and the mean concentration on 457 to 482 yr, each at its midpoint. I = 0.01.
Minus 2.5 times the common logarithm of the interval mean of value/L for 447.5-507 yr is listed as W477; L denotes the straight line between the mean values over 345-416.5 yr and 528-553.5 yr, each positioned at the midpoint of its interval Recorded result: -0.03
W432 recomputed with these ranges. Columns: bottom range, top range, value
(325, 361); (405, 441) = 0.97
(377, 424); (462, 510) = 1.04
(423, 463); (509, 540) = 1.00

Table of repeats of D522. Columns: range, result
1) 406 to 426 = 7.17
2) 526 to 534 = 6.75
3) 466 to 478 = 7.01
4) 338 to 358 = 7.33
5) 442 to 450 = 7.17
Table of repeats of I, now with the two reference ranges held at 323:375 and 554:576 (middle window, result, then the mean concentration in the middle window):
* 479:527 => -0.02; 7.37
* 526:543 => 0.04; 6.98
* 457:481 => 0.03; 7.06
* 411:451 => 0.02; 7.17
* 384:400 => 0.09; 6.75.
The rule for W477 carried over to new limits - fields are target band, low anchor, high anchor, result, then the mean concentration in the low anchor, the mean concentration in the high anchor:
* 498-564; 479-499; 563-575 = 0.001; 7.34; 7.19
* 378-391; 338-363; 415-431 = 0.048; 7.27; 7.22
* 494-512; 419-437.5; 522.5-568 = -0.039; 7.19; 7.18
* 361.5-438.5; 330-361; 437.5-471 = 0.036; 7.4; 7.11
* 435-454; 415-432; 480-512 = 0.009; 7.21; 7.39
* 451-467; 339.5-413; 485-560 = 0.001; 7.04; 7.29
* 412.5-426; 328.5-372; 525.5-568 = 0.007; 7.28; 7.14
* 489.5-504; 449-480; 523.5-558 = -0.050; 7.14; 7.19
